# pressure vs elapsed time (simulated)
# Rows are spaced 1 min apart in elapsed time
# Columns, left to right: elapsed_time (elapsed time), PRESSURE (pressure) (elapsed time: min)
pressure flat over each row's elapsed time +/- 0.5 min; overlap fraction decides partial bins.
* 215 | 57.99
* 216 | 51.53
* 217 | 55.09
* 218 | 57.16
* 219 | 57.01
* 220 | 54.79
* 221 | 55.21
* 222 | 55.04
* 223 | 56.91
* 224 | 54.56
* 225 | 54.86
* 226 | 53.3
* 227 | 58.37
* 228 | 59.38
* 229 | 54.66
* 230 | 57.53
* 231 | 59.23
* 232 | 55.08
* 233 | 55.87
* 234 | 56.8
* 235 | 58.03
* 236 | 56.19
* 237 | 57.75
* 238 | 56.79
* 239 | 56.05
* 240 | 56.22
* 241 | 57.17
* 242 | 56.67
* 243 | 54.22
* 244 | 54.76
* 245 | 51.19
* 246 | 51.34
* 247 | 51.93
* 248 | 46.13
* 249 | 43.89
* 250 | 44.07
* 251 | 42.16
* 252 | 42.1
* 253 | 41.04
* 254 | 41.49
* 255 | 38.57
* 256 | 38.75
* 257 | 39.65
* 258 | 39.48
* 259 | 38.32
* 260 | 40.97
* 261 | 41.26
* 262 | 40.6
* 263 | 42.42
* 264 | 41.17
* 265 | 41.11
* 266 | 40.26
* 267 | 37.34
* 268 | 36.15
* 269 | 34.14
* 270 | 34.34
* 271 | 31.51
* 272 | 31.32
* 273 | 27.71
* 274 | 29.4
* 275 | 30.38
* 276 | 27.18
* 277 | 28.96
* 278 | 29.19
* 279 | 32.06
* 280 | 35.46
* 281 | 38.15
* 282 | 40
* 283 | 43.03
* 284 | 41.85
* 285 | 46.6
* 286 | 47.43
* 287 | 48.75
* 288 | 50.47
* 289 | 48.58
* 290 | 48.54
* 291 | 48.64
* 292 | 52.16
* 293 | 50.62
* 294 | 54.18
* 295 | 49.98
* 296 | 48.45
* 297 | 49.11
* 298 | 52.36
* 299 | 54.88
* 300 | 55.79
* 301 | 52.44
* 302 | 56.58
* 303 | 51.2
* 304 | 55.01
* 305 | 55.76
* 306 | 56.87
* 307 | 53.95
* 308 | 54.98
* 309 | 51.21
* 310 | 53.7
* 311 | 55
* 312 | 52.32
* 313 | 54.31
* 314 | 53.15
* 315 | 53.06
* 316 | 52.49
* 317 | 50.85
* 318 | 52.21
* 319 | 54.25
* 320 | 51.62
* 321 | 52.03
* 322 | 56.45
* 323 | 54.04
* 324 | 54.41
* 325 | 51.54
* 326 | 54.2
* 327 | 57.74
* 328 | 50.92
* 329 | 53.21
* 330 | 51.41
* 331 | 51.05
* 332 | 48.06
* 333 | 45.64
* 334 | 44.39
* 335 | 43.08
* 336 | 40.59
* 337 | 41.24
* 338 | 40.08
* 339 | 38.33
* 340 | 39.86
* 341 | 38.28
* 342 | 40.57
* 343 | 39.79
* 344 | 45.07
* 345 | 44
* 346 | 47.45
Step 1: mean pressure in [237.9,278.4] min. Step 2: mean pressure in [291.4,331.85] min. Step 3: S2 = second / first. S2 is 1.28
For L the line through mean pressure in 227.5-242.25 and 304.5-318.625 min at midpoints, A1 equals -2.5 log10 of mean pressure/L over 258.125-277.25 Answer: 0.480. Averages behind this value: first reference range 56.9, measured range 35.7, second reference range 53.6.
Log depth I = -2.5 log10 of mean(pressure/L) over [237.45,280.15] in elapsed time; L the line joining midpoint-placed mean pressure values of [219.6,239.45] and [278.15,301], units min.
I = 0.25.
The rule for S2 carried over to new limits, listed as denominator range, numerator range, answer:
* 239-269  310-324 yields 1.20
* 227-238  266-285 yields 0.60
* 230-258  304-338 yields 1.02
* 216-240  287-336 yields 0.92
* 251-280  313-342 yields 1.35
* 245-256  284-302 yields 1.14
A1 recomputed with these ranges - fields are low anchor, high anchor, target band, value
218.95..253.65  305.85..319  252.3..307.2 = 0.24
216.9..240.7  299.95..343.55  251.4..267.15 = 0.32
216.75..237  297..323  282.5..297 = 0.12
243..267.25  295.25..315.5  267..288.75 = 0.30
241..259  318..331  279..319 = 0.01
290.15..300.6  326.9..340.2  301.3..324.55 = -0.10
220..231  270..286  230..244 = -0.11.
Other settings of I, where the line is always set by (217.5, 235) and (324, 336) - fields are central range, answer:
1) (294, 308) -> -0.035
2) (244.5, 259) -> 0.249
